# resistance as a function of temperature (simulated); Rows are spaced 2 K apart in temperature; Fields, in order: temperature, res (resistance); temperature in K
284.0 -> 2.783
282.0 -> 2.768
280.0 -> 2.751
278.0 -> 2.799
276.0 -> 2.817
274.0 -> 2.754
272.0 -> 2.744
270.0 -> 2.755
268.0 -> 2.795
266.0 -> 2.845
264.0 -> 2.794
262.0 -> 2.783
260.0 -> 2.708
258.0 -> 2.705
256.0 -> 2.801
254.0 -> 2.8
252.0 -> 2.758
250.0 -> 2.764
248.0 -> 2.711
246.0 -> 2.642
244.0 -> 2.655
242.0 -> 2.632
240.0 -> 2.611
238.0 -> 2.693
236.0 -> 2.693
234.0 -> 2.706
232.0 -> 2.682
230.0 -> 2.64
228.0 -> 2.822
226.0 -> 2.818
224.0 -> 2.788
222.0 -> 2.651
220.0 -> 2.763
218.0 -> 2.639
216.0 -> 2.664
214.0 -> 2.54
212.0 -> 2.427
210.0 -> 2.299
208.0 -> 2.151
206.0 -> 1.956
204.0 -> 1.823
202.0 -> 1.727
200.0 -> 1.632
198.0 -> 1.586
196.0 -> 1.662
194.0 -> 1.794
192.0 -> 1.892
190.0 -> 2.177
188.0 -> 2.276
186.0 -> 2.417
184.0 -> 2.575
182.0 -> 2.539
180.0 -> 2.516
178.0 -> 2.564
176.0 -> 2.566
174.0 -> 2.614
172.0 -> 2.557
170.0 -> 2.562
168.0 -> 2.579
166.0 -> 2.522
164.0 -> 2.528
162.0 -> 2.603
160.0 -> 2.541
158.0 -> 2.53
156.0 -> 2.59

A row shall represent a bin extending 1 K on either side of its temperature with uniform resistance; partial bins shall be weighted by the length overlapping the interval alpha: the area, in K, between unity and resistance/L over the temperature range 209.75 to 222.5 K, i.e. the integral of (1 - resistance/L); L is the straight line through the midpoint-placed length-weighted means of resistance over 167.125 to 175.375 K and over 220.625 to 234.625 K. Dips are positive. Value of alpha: 0.6 K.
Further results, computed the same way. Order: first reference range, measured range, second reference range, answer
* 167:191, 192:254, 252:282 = 5.0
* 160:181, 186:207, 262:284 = 5.9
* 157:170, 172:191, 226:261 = 0.8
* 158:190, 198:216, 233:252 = 3.6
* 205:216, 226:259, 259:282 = -2.0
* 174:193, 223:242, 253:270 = -0.5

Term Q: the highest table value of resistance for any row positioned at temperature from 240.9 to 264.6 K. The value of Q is 2.801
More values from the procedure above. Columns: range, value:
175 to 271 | 2.845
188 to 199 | 2.276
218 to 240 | 2.822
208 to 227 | 2.818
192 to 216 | 2.664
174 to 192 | 2.614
